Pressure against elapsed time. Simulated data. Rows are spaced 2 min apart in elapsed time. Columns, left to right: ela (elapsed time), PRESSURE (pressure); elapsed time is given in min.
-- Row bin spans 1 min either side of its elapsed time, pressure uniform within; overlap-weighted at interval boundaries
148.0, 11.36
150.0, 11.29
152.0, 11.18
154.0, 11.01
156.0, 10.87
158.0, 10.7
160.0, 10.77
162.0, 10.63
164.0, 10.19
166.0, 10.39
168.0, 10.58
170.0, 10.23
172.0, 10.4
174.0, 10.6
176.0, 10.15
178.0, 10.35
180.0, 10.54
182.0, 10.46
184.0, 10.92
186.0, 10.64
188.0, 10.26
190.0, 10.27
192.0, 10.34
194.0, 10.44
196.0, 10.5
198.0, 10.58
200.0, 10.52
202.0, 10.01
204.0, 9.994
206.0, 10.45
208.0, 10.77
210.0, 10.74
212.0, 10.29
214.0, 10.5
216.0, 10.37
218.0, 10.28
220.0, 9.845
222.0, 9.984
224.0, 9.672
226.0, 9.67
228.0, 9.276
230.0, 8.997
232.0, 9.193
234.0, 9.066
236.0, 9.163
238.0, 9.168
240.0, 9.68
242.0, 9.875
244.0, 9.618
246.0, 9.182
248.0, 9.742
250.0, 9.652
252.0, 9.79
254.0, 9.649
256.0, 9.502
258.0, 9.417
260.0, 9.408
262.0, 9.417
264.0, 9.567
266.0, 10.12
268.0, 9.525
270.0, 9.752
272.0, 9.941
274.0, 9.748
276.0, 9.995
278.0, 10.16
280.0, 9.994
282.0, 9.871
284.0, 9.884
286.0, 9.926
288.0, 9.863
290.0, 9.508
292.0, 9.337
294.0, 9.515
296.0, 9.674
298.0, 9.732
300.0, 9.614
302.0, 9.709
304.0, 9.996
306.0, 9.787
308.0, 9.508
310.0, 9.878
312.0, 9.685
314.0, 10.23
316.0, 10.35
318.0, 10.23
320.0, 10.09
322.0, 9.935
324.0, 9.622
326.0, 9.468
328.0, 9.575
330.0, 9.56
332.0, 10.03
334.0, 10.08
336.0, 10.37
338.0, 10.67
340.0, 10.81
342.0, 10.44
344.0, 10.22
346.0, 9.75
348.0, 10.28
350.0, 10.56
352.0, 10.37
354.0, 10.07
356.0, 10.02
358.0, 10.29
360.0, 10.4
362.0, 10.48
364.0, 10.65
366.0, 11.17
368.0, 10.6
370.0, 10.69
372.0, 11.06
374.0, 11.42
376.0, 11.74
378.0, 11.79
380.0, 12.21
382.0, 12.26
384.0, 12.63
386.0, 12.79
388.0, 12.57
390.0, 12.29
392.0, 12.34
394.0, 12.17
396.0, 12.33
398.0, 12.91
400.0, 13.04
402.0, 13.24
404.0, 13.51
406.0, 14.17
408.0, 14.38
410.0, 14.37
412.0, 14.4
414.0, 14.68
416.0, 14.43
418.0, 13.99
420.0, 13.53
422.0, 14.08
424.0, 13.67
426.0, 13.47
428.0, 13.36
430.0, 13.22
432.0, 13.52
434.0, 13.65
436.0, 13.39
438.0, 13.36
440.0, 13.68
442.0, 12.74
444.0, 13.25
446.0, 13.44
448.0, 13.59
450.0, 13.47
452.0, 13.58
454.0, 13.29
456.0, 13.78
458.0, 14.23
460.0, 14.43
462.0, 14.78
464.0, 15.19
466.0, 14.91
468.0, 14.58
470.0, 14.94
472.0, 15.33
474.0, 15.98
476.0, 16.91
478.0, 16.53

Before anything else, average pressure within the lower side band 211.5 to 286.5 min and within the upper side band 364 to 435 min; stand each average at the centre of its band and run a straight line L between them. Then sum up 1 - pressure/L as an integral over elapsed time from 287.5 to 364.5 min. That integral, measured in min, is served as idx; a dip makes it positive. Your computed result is 8.9 min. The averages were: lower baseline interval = 9.7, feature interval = 10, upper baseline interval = 12.9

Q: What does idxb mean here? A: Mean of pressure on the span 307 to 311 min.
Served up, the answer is 9.69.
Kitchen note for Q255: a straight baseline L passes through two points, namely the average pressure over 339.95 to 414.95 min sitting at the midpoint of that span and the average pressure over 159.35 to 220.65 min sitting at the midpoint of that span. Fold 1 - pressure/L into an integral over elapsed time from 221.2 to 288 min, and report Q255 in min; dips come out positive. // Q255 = 7.8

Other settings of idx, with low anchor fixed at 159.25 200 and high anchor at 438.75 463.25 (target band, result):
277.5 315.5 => 6.6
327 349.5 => 4.0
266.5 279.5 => 1.9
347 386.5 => 5.1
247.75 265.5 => 2.8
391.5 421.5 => -1.0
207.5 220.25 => 0.5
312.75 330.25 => 3.2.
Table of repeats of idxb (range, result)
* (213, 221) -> 10.2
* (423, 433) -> 13.4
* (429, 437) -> 13.4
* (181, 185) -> 10.7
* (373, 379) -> 11.7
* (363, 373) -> 10.8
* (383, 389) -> 12.7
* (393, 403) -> 12.7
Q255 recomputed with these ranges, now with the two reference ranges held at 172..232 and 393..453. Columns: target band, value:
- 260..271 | 1.5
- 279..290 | 1.5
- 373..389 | 0.9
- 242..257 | 1.8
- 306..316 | 1.7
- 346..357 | 2.0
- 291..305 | 2.4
